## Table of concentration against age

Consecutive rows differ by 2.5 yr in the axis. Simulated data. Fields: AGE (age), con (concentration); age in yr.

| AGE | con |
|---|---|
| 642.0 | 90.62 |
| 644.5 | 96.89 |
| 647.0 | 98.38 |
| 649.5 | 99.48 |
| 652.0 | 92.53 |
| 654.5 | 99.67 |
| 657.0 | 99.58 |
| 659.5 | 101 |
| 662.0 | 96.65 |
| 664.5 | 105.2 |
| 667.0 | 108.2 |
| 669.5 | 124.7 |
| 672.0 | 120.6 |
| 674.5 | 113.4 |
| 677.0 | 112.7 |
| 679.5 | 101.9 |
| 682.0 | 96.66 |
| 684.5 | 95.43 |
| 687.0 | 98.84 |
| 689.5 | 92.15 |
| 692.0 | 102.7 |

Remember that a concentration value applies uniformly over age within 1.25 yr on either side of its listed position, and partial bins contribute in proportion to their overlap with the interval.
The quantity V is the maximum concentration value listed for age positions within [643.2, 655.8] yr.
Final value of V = 99.67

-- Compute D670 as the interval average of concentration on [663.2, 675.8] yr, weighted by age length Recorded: 114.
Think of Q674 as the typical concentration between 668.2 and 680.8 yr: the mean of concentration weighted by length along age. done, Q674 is 115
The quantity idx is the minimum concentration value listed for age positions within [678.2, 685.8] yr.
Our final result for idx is 95.43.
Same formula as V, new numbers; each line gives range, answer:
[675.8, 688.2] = 112.7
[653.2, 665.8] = 105.2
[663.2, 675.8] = 124.7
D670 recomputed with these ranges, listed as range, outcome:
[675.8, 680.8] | 107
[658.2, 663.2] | 98.9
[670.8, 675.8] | 117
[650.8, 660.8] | 98.2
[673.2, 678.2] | 113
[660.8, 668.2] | 103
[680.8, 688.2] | 97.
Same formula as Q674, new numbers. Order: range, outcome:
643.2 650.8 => 98.2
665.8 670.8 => 117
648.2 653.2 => 96.1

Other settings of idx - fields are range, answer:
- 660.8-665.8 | 96.65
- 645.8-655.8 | 92.53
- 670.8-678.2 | 112.7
